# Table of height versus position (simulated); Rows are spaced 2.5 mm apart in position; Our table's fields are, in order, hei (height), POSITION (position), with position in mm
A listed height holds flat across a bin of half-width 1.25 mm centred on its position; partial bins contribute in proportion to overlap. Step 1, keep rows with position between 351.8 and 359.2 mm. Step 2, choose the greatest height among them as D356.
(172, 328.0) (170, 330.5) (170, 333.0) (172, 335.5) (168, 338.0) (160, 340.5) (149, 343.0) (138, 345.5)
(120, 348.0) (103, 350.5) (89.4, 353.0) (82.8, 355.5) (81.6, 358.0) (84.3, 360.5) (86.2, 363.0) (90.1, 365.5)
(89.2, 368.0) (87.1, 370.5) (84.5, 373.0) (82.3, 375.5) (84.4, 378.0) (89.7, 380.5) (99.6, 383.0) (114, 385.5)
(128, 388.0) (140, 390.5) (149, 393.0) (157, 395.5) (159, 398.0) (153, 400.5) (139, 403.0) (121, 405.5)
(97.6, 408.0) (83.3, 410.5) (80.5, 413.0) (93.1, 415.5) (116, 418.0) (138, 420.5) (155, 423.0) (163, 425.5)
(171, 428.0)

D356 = 89.4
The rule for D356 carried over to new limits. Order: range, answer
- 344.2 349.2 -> 138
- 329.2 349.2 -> 172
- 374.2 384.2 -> 99.6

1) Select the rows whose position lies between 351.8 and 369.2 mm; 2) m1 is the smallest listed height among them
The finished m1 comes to 81.6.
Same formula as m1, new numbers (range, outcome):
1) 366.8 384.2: 82.3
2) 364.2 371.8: 87.1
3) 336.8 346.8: 138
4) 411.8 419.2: 80.5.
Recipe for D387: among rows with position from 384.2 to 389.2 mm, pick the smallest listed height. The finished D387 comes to 114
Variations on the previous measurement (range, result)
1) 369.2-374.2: 84.5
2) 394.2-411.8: 83.3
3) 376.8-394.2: 84.4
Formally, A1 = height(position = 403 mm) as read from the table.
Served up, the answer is 139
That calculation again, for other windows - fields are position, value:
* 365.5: 90.1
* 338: 168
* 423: 155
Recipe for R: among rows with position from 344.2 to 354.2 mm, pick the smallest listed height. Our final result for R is 89.4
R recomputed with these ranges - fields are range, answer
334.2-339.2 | 168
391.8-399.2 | 149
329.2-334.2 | 170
